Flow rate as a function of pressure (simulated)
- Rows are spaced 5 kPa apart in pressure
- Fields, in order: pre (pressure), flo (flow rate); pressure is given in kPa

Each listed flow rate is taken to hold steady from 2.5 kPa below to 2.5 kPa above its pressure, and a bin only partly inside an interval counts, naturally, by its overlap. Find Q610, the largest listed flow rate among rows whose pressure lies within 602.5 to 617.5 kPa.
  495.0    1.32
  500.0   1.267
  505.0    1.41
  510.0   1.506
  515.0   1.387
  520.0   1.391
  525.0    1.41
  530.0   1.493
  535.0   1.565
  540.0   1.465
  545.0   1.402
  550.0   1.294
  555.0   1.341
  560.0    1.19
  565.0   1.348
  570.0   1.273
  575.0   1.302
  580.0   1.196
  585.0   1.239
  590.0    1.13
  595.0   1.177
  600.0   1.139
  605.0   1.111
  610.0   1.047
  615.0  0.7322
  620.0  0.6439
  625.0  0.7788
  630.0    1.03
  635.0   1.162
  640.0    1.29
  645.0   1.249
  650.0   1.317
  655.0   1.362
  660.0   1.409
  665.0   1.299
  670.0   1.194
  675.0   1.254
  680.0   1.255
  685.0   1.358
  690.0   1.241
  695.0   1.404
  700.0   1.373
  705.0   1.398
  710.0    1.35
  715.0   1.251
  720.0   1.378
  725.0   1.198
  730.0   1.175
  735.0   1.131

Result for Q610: 1.111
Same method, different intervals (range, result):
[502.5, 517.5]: 1.506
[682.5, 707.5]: 1.404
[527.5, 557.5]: 1.565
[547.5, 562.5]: 1.341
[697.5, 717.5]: 1.398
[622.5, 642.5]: 1.29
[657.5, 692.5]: 1.409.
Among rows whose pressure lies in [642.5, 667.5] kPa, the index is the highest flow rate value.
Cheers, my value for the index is 1.409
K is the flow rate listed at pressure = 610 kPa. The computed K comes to 1.047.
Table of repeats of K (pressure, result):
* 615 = 0.7322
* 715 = 1.251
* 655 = 1.362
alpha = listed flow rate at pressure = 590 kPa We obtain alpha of 1.13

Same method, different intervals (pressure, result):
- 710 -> 1.35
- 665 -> 1.299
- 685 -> 1.358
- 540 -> 1.465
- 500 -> 1.267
